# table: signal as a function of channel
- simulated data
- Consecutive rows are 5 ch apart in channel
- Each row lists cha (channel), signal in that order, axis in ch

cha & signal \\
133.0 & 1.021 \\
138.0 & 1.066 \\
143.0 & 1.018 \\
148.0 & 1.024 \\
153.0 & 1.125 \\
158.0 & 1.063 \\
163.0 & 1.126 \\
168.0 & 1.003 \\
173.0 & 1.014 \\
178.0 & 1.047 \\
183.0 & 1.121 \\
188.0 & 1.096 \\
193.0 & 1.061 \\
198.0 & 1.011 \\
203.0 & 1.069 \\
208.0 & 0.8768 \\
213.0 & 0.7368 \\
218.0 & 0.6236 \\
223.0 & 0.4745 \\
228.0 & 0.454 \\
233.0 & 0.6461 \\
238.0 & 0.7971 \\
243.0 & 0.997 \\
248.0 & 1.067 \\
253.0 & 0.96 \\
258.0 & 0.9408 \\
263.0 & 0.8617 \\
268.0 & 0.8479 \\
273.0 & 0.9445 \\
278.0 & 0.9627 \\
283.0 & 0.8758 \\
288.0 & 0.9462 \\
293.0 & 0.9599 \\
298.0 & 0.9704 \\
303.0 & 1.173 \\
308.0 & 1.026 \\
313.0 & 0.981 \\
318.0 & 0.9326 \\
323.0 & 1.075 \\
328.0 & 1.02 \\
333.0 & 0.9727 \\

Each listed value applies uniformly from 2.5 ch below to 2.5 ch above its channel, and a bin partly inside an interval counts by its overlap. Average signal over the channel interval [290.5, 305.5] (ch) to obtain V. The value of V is 1.03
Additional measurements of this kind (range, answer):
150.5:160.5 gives 1.09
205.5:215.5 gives 0.807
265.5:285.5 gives 0.908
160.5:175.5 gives 1.05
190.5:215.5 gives 0.951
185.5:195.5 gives 1.08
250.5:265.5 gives 0.921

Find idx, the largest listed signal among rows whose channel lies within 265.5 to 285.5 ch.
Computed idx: 0.9627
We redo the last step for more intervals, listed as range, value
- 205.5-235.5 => 0.8768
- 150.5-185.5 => 1.126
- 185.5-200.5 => 1.096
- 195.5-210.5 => 1.069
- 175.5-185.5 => 1.121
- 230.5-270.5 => 1.067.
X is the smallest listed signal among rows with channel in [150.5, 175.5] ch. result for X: 1.003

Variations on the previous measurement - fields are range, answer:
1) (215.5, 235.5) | 0.454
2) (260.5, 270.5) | 0.8479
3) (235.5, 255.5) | 0.7971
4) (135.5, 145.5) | 1.018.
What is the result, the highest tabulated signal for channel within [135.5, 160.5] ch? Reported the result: 1.125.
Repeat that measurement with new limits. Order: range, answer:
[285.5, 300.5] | 0.9704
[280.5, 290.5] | 0.9462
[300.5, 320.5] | 1.173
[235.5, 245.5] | 0.997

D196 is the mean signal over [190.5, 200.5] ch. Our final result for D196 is 1.04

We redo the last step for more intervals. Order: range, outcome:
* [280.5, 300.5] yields 0.938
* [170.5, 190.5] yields 1.07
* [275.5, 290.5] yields 0.928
